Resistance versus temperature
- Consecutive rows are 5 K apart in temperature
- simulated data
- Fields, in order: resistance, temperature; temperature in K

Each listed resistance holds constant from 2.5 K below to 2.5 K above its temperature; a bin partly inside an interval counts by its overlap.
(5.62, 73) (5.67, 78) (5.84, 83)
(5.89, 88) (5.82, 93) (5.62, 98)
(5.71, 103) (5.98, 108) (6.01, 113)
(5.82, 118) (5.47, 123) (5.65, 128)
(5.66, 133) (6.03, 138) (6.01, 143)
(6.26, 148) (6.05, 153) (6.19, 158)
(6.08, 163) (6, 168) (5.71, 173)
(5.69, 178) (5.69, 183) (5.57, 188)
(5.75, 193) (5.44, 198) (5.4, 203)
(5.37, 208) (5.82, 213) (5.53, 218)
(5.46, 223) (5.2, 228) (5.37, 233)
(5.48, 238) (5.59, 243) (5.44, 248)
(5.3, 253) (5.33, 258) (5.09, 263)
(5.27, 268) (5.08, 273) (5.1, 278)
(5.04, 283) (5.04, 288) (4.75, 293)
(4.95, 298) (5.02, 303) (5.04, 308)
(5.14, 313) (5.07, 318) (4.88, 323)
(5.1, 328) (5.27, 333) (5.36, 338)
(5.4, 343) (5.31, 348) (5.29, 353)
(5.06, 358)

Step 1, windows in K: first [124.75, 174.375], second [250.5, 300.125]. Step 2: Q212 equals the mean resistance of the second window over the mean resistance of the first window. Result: 0.85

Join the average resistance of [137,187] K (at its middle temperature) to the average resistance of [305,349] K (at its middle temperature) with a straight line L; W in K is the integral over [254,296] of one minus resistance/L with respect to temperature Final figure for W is 2.5 K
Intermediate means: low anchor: 5.96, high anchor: 5.17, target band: 5.09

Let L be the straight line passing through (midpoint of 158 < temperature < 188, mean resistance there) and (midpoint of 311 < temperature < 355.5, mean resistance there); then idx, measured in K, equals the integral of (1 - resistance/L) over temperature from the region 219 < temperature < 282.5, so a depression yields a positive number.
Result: 2.6 K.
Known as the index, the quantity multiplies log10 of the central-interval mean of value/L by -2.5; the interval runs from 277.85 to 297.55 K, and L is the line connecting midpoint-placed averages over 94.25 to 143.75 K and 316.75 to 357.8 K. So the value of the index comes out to 0.08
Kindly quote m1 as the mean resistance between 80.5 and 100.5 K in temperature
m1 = 5.79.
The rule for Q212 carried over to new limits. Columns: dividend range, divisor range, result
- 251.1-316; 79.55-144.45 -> 0.88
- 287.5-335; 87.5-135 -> 0.87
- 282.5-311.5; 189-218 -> 0.90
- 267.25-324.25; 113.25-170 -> 0.85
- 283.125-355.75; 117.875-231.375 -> 0.89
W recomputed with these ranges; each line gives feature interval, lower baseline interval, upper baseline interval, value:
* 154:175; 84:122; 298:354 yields -1.37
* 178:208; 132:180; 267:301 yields 0.74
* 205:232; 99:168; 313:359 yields 0.69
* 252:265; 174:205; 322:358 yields 0.46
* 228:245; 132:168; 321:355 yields 0.72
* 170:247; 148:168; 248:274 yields 1.95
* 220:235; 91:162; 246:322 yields 0.10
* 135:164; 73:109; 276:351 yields -2.61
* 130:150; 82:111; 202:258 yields -0.99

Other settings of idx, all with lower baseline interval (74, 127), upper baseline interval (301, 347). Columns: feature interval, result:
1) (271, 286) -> 0.6 K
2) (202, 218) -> -0.2 K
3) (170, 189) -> -0.4 K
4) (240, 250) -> -0.3 K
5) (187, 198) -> -0.2 K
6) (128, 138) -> -0.1 K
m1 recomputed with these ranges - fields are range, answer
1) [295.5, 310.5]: 5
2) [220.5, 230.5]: 5.33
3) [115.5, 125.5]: 5.65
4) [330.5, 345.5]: 5.34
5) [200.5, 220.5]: 5.53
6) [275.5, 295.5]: 4.98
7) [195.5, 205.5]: 5.42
